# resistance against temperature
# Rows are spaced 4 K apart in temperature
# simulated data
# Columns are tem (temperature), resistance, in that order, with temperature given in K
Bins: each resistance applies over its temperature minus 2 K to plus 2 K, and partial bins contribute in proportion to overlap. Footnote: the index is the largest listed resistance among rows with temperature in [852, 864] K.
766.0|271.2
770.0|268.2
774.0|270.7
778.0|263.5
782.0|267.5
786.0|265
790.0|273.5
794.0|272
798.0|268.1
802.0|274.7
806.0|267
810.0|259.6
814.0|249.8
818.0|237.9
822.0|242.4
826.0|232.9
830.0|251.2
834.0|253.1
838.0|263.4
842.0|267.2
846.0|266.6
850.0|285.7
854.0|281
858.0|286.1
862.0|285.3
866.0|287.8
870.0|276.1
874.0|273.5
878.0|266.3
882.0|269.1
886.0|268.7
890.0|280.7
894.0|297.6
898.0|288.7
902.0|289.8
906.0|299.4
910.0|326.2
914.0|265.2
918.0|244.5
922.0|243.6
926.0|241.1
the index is 286.1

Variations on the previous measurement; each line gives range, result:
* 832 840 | 263.4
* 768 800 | 273.5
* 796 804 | 274.7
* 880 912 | 326.2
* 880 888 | 269.1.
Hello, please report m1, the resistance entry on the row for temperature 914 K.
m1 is 265.2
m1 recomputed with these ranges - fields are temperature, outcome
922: 243.6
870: 276.1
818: 237.9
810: 259.6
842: 267.2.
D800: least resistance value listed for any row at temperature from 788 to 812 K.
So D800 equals 259.6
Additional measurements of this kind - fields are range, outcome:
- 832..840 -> 253.1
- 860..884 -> 266.3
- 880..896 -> 268.7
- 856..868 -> 285.3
